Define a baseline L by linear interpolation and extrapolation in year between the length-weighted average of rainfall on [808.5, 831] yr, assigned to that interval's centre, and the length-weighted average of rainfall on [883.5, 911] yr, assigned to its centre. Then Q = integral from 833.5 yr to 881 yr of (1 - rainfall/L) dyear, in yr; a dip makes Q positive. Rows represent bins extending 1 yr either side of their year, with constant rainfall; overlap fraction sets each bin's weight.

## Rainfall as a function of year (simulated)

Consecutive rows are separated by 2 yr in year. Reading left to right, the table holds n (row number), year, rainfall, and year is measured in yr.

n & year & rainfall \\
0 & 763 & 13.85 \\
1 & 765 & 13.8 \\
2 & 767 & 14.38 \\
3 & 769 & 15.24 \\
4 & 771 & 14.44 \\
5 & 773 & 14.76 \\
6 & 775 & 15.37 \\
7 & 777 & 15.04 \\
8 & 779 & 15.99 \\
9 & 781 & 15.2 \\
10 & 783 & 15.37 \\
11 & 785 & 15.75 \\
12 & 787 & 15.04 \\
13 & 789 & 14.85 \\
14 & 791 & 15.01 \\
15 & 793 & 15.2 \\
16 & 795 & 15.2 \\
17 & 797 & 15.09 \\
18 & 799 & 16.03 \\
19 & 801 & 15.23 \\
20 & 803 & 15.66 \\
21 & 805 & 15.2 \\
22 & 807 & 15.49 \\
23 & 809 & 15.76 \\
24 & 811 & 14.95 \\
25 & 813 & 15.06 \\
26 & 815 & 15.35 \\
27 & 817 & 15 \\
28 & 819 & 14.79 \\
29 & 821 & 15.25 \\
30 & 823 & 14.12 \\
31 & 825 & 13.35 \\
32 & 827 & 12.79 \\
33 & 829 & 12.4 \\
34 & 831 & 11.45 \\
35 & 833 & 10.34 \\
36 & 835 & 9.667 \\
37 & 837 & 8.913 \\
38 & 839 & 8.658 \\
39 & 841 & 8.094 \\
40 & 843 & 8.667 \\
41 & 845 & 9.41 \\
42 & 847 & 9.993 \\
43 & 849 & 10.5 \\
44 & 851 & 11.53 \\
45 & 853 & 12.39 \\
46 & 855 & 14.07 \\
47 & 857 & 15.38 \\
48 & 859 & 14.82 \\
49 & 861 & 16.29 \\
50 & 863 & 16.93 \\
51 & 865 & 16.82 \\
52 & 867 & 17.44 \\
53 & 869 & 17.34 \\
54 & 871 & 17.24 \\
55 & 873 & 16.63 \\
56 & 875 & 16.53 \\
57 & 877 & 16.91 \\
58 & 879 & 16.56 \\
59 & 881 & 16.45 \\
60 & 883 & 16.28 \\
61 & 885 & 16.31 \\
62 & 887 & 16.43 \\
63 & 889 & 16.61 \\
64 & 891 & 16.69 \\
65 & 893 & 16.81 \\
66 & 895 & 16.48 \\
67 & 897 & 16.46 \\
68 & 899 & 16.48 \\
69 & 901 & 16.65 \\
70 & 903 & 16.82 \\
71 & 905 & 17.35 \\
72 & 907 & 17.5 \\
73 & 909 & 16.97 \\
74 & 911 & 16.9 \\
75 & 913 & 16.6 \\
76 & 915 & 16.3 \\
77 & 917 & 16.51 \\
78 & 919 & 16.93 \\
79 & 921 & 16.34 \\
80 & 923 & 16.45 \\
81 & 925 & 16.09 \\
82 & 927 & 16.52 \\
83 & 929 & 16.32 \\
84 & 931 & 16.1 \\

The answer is 6.2 yr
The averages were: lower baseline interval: 14.3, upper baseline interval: 16.7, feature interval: 13.5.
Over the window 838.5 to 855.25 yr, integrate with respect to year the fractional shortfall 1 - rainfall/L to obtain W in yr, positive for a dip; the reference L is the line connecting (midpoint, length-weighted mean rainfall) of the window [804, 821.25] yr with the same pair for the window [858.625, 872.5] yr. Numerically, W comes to 6.2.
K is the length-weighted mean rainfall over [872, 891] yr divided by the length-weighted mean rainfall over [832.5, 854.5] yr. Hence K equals 1.7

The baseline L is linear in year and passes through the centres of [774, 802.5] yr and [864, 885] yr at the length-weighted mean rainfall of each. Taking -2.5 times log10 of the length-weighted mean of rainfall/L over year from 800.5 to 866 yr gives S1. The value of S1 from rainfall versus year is 0.218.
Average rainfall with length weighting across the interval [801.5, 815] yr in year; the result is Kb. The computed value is 15.3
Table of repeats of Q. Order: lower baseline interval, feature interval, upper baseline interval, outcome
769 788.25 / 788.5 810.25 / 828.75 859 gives -2.4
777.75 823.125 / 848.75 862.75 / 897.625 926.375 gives 1.8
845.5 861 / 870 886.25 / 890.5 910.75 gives -1.9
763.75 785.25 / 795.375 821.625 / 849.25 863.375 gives -1.2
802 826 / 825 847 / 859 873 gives 7.8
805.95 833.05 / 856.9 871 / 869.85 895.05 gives -0.6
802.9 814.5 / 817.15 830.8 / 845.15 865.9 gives 1.0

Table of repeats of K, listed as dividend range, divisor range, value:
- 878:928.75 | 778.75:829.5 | 1.11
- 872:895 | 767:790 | 1.09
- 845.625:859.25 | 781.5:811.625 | 0.81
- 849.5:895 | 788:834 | 1.10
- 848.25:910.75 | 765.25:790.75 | 1.07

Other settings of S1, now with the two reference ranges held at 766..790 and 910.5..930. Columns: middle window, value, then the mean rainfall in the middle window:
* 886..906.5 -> -0.03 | 16.7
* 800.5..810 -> -0.01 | 15.5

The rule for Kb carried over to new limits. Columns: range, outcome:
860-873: 17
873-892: 16.5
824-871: 12.6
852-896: 16.2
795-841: 13.6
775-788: 15.4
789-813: 15.3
